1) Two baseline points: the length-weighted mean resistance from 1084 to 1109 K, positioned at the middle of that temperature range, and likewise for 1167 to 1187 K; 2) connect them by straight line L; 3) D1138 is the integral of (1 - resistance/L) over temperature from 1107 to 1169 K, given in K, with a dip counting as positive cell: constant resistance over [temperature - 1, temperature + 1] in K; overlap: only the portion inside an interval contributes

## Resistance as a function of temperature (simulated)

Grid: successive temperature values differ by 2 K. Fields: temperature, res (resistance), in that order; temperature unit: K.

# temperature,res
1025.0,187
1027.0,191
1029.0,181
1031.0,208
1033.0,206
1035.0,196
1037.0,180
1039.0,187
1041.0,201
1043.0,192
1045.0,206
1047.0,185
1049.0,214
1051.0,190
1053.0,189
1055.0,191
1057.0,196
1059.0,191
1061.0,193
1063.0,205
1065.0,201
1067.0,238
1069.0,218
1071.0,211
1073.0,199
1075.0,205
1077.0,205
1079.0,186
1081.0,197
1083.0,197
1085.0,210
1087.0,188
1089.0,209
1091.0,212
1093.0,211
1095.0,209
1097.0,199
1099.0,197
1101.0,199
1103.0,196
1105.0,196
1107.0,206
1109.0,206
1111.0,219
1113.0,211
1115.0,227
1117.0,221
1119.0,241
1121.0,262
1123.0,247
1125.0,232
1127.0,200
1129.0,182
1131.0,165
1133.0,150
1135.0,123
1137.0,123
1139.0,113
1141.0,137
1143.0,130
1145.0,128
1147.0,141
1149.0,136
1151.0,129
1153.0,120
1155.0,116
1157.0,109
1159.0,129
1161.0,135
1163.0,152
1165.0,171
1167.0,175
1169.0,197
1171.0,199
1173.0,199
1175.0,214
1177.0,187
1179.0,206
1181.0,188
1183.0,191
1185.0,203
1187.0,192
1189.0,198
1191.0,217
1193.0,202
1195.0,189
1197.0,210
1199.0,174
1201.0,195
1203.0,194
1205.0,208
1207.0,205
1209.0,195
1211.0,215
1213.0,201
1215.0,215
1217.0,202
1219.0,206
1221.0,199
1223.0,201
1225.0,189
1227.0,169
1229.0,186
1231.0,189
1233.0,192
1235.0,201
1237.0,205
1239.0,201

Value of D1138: 9.7 K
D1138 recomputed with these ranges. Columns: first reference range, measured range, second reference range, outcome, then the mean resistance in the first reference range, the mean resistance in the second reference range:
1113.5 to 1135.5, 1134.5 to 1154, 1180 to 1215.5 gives 7.3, 207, 199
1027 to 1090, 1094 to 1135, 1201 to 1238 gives -1.5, 199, 198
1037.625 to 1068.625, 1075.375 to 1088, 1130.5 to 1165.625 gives -1.3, 199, 133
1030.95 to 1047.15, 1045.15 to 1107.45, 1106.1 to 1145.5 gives -3.1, 196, 187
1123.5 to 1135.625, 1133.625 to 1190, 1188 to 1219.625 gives 9.4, 180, 202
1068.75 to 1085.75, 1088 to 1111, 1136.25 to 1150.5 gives -3.4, 202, 130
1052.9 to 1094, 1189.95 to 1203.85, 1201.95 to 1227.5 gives 0.2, 203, 201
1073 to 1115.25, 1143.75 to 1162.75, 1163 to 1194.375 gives 6.7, 204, 194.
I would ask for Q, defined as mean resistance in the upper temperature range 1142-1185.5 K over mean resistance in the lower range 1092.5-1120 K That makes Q 0.8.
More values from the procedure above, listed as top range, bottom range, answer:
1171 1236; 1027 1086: 0.99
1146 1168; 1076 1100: 0.68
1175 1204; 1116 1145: 1.10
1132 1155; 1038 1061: 0.66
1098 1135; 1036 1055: 1.07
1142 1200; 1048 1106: 0.84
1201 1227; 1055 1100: 0.99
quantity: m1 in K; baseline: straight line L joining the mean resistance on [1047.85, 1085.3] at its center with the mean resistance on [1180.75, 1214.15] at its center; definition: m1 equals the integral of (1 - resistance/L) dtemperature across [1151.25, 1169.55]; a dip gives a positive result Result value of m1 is 5.2 K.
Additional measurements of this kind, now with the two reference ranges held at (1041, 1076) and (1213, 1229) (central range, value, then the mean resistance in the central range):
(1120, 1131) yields -1.1 K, 219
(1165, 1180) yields 0.2 K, 195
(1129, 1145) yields 5.0 K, 137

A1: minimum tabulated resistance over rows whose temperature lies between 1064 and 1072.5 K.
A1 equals 201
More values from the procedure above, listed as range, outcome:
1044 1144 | 113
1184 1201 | 174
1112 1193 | 109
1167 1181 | 175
